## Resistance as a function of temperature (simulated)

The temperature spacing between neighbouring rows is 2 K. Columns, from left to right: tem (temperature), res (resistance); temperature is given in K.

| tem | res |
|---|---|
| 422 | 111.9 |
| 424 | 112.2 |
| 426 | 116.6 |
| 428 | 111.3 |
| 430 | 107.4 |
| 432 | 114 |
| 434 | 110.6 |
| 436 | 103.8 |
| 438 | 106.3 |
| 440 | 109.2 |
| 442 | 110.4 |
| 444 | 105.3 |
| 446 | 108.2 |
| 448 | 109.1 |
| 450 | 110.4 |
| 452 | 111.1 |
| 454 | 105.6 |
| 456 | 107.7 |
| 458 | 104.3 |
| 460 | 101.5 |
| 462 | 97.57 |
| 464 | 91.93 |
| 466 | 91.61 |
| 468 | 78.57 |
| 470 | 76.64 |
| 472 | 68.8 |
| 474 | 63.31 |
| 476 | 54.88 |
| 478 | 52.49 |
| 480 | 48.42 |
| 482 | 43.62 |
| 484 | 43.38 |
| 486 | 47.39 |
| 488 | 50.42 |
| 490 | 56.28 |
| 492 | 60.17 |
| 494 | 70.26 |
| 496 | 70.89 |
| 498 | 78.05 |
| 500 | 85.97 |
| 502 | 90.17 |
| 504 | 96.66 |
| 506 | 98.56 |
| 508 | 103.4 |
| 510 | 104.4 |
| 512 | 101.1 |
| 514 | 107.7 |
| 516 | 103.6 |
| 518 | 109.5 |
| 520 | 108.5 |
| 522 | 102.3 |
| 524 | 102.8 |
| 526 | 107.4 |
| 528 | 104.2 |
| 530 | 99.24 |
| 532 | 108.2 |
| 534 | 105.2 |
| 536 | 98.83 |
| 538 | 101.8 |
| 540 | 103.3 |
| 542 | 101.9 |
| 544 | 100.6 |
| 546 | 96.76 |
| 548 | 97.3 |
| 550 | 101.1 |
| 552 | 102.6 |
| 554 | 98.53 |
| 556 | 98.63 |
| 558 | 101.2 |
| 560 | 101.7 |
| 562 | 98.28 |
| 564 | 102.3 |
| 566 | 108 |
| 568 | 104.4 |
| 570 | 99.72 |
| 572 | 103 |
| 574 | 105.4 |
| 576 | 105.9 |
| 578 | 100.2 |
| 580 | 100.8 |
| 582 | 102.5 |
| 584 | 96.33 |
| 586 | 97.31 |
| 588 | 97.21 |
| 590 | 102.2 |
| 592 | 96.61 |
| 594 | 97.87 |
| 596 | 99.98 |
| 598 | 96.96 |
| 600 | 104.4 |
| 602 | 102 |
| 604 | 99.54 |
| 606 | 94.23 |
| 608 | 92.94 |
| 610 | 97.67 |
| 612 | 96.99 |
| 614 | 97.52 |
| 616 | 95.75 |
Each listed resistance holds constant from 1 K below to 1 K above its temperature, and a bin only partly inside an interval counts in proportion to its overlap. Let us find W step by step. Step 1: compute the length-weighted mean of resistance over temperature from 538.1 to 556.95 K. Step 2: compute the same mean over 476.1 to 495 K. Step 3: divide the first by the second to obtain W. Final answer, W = 1.90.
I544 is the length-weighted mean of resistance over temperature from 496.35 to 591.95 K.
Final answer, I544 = 101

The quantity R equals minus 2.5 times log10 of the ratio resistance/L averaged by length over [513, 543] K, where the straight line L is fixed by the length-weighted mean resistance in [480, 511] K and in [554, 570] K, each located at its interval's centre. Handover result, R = -0.20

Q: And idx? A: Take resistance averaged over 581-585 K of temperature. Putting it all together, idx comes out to 99.4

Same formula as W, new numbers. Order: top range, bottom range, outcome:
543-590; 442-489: 1.23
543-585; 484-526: 1.17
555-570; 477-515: 1.37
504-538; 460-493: 1.59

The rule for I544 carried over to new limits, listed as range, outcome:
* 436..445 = 107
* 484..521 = 84.6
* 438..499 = 81.3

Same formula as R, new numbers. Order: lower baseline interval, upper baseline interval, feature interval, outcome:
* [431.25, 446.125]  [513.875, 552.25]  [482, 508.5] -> 0.42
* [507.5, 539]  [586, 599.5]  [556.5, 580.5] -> -0.02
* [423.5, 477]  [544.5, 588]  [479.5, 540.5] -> 0.15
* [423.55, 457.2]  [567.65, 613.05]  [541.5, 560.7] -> 0.02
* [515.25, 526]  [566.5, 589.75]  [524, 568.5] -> 0.02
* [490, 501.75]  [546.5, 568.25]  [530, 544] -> -0.12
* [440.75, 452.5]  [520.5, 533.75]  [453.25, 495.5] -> 0.44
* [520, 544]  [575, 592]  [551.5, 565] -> 0.01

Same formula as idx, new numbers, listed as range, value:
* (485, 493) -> 53.6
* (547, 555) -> 99.9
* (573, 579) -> 104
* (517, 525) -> 106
